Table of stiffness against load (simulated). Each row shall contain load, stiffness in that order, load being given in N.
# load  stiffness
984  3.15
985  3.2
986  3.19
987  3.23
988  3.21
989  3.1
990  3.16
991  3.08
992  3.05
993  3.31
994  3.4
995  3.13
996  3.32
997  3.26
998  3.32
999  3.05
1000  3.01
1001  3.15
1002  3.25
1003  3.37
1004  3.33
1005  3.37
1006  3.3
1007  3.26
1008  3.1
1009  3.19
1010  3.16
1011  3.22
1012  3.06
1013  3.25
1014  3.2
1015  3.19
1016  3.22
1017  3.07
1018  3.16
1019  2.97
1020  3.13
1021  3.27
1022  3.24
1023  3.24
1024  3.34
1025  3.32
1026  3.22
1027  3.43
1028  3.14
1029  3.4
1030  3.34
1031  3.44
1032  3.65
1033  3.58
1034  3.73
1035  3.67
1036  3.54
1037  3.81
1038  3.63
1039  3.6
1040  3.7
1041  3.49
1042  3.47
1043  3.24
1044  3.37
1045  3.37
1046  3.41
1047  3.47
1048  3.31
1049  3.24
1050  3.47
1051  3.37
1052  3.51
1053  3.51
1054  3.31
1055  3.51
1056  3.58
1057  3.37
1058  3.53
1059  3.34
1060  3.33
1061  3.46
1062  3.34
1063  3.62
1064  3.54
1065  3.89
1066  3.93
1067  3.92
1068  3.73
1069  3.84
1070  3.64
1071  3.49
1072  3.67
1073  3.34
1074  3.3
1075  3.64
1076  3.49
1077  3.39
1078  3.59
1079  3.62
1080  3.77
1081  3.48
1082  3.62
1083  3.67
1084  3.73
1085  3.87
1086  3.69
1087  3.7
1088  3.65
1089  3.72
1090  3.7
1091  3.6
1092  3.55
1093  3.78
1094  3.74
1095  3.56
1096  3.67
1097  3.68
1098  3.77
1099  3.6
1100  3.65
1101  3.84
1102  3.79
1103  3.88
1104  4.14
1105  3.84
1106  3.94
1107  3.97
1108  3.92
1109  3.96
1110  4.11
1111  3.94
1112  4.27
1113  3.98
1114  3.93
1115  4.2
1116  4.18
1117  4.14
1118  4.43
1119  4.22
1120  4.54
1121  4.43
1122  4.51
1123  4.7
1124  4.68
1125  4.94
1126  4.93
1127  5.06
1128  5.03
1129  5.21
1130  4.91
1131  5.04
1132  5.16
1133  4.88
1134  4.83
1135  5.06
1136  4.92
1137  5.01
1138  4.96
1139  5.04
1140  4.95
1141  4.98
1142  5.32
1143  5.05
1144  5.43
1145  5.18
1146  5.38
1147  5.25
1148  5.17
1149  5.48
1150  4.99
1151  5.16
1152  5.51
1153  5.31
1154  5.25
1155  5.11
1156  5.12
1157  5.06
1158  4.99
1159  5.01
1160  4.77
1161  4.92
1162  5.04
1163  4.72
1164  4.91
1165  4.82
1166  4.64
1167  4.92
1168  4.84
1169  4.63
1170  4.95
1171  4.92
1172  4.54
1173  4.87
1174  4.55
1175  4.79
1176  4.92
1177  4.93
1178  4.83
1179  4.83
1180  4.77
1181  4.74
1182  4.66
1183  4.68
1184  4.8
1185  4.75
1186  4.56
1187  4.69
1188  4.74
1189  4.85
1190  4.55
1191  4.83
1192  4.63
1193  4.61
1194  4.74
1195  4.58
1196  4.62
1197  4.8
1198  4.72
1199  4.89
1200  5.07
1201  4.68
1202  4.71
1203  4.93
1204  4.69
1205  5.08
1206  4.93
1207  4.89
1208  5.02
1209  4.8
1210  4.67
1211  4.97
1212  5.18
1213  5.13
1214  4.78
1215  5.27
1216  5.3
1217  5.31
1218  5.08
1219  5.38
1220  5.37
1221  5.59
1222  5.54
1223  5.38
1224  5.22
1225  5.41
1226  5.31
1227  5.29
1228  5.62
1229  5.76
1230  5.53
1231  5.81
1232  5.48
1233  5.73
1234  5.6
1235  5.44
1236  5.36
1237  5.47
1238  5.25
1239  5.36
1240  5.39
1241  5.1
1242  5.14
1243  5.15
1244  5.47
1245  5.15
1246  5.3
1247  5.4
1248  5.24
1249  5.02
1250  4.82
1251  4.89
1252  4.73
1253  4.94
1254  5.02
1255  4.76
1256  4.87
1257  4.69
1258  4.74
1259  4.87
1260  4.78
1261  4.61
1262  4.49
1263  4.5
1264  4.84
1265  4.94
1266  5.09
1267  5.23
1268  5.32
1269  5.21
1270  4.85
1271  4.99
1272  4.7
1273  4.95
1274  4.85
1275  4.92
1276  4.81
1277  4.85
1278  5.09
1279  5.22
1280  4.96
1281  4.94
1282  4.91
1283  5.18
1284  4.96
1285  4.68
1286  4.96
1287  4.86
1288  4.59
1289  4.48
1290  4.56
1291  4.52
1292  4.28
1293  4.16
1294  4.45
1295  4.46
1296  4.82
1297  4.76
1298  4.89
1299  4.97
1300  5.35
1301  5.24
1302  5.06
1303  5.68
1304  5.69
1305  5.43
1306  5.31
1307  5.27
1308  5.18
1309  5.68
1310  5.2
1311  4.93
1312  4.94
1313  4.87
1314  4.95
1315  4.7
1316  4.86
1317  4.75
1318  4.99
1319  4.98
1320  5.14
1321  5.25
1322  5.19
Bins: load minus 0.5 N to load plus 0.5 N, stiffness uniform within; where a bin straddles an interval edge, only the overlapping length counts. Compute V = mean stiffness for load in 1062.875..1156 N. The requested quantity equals 4.27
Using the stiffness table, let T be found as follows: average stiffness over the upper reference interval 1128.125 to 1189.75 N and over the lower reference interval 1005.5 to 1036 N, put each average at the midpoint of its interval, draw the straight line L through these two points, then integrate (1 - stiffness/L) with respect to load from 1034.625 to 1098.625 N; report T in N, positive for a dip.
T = 4.4 N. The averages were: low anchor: 3.29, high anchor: 4.95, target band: 3.57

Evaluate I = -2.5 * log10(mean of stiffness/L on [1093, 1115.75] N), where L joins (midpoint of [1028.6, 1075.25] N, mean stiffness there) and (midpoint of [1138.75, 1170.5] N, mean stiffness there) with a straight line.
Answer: 0.114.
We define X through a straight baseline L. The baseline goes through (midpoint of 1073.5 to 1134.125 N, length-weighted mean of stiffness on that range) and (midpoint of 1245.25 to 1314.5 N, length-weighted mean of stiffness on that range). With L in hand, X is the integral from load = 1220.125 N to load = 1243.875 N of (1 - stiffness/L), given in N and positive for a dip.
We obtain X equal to -3.7 N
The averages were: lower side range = 4.06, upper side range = 4.94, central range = 5.43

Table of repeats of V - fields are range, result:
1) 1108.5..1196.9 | 4.81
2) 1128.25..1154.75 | 5.13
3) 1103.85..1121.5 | 4.12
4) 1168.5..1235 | 5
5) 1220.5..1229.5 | 5.46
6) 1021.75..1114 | 3.61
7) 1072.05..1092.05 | 3.61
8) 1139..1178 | 5.01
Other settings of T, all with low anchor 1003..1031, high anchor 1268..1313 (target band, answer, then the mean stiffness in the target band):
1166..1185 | -2.48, 4.78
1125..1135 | -2.69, 5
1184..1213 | -2.81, 4.8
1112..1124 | -1.37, 4.31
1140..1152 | -3.48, 5.22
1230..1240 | -1.94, 5.5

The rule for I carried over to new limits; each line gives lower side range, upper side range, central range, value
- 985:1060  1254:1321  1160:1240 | -0.140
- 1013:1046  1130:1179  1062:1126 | 0.094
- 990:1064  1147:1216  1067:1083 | 0.067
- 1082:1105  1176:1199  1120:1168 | -0.175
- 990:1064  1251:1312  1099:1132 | -0.114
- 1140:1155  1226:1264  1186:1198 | 0.111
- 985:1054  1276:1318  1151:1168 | -0.208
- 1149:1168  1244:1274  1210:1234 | -0.082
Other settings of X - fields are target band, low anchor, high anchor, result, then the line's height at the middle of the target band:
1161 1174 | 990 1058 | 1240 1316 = -1.72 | 4.25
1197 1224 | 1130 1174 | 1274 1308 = -0.40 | 4.98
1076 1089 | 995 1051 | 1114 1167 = 1.54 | 4.14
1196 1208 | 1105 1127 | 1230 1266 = -0.08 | 4.82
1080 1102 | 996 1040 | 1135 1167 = 3.06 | 4.28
